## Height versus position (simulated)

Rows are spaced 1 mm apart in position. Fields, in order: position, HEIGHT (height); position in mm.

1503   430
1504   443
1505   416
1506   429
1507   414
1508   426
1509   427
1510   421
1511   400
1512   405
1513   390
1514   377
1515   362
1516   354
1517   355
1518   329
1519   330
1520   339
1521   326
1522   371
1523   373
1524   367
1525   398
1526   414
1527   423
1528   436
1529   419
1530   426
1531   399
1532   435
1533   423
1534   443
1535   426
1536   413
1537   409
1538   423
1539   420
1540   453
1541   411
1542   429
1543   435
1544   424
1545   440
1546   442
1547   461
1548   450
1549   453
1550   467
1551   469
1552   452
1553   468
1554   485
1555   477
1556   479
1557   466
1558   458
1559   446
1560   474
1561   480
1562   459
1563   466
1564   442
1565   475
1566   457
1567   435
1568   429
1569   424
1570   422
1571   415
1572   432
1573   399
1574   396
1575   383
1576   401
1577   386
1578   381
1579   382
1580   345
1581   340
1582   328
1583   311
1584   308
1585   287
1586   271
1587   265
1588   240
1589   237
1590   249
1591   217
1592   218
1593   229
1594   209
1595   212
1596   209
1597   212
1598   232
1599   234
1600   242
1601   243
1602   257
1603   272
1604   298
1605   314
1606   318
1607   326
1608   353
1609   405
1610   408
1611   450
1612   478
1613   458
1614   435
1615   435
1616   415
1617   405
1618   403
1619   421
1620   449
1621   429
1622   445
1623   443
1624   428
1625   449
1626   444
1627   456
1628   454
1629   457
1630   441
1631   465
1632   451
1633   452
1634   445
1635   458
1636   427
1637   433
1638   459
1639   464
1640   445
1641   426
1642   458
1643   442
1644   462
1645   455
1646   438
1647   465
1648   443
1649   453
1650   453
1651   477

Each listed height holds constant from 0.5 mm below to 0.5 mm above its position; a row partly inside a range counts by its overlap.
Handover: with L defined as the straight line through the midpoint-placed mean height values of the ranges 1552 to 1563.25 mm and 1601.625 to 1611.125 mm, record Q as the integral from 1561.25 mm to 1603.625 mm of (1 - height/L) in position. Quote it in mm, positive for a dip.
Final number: 8.22 mm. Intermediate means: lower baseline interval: 468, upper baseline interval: 337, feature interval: 328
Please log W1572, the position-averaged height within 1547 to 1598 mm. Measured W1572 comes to 375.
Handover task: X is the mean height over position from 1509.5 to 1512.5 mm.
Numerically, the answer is 409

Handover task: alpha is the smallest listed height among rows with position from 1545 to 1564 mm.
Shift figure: 440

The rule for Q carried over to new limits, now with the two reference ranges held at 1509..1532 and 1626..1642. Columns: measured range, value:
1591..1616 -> 7.1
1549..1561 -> -1.9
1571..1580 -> 0.5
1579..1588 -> 2.4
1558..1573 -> -1.3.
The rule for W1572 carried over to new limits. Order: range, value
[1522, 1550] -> 424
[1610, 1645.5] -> 443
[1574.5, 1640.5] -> 361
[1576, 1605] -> 275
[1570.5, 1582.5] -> 382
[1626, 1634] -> 453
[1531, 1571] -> 446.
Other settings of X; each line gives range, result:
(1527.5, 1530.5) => 427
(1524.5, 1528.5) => 418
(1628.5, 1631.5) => 454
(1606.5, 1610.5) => 373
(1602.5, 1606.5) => 300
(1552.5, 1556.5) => 477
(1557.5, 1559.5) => 452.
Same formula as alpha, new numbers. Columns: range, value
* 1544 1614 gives 209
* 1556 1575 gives 383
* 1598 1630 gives 232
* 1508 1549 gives 326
